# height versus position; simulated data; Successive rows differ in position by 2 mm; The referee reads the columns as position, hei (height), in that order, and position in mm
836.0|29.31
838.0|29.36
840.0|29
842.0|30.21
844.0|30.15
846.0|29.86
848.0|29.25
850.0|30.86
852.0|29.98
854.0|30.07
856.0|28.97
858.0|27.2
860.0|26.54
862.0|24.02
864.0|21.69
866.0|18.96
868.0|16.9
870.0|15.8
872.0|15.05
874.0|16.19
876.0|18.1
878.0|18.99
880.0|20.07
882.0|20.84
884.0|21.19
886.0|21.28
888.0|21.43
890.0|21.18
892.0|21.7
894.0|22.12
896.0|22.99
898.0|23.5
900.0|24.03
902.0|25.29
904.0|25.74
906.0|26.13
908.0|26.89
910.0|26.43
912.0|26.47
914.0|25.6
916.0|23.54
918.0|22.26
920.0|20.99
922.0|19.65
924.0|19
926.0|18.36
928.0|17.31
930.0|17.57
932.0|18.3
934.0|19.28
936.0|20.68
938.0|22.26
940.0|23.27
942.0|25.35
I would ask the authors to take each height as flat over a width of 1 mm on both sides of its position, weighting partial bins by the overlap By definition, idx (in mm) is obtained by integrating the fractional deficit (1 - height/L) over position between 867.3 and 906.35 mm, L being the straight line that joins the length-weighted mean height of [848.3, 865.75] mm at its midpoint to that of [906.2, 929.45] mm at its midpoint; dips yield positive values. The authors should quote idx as 6.02 mm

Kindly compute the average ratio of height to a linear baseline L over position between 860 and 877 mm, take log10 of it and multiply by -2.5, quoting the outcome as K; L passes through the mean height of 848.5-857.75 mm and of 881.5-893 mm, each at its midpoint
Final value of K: 0.35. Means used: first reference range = 29.7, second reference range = 21.3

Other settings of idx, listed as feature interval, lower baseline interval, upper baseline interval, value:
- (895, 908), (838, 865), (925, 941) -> -1.0 mm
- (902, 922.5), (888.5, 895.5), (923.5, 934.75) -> -4.8 mm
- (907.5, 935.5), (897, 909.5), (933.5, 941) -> 2.3 mm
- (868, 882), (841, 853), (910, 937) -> 4.8 mm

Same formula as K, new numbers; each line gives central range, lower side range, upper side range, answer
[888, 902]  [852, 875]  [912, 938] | -0.06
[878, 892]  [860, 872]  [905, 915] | 0.08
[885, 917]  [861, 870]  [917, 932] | -0.23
